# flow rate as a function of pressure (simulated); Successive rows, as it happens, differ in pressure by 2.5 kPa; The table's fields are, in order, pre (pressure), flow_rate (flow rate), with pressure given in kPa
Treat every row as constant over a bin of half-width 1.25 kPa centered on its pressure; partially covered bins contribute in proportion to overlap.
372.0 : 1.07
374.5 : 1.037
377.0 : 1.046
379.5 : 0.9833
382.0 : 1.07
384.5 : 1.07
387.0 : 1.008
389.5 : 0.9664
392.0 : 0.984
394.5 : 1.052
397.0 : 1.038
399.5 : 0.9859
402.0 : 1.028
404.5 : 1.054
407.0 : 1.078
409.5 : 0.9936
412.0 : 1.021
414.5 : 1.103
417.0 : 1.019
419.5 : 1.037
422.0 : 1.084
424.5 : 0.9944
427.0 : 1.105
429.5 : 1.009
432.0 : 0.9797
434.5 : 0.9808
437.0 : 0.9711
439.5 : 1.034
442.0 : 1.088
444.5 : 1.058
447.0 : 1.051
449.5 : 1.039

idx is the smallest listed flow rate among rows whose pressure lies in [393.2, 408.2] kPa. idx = 0.9859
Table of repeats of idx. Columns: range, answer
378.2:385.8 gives 0.9833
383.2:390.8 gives 0.9664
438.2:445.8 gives 1.034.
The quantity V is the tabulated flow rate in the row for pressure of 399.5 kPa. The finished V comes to 0.9859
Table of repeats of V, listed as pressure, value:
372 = 1.07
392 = 0.984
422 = 1.084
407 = 1.078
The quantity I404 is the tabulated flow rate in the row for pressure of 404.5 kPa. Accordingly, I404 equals 1.054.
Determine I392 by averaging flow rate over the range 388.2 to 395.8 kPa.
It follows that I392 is 1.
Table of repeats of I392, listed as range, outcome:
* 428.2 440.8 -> 0.996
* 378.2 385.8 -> 1.04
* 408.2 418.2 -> 1.03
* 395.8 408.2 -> 1.04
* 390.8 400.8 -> 1.02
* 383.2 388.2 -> 1.04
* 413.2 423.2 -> 1.06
